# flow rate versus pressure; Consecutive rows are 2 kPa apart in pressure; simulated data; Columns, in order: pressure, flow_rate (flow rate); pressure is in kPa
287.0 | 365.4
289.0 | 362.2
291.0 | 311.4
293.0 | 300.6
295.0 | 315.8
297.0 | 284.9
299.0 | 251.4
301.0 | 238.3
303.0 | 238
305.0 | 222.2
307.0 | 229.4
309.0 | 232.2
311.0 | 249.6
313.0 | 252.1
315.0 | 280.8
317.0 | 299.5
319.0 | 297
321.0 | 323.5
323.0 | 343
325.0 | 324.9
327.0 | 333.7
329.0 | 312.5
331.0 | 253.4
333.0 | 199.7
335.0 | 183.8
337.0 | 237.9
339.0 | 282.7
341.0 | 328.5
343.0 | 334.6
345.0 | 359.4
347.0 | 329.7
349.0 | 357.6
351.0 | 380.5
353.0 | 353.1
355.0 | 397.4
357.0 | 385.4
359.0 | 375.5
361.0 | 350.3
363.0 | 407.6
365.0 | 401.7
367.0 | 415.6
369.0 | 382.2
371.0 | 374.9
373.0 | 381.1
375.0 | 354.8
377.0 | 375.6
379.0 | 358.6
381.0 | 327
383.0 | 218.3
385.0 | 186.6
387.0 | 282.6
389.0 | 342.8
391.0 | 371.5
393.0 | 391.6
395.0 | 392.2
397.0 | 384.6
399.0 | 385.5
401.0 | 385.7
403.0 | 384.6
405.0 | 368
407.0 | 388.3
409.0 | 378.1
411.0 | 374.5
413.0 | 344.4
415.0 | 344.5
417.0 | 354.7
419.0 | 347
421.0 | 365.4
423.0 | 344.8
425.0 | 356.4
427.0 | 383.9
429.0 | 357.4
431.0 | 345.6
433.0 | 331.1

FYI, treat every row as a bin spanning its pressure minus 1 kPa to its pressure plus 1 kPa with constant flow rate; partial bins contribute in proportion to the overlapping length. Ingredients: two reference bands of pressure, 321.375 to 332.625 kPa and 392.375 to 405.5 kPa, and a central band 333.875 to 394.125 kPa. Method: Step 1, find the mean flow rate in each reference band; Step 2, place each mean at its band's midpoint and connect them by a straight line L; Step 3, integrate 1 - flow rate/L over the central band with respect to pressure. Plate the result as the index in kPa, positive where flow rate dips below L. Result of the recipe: 1.1 kPa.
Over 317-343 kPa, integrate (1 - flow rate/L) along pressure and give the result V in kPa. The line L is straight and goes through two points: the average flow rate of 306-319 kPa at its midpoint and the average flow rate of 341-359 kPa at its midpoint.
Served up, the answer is 1.5 kPa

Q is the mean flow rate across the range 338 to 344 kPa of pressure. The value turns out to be 315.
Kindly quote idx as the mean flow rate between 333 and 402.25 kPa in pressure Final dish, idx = 344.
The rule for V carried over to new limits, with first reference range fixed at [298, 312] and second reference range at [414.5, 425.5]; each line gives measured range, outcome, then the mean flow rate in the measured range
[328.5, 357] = -3.5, 311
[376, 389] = 0.8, 295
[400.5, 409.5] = -1.2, 381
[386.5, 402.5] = -2.1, 370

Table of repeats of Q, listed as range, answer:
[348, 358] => 375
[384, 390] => 271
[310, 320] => 276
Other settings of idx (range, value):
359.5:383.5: 366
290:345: 278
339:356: 351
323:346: 289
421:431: 360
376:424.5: 350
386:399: 363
